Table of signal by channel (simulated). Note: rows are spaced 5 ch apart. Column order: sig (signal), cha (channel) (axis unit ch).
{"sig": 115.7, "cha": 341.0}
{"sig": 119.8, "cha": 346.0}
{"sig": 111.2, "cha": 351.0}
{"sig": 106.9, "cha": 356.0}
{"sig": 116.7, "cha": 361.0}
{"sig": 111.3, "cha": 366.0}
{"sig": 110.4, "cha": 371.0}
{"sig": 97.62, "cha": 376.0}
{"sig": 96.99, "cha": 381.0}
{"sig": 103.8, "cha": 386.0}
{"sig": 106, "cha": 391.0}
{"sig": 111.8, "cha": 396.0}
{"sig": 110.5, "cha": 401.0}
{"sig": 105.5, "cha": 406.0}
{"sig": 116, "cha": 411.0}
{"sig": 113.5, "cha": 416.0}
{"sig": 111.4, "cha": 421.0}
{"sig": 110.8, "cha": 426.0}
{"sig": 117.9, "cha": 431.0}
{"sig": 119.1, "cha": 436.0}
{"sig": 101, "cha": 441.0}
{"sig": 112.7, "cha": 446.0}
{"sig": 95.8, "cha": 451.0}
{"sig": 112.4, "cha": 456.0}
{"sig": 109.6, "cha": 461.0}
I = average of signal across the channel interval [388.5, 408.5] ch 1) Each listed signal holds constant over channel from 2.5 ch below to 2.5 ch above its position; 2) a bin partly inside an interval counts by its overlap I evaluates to 108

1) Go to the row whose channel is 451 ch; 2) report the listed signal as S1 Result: 95.8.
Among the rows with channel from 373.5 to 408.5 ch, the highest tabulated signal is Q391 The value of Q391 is 111.8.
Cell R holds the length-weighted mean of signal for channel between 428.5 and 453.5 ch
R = 109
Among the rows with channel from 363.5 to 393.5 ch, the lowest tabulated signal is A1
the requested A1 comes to 96.99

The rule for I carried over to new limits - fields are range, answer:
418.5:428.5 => 111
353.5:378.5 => 109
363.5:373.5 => 111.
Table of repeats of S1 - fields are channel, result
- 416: 113.5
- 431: 117.9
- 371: 110.4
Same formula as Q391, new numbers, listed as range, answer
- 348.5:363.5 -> 116.7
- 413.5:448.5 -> 119.1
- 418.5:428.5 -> 111.4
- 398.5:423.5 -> 116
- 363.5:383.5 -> 111.3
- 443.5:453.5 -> 112.7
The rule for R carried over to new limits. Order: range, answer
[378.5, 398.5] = 105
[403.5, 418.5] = 112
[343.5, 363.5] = 114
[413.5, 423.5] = 112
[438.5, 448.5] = 107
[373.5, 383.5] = 97.3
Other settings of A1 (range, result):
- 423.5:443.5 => 101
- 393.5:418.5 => 105.5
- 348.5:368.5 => 106.9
